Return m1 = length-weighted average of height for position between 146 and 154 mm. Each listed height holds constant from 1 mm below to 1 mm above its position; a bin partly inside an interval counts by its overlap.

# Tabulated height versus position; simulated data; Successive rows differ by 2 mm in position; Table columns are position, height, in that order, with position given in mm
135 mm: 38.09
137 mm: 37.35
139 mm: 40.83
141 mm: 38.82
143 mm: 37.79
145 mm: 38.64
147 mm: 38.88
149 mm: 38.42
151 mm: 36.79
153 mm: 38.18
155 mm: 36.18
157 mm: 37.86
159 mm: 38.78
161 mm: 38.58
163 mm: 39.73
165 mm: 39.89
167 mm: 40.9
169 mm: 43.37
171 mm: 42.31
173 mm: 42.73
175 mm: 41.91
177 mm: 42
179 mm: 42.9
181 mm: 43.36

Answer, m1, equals 38.1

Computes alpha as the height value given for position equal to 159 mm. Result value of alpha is 38.78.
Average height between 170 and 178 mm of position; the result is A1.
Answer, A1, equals 42.2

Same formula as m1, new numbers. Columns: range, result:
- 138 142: 39.8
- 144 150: 38.6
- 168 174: 42.8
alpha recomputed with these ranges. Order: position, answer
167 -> 40.9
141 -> 38.82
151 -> 36.79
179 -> 42.9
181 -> 43.36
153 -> 38.18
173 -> 42.73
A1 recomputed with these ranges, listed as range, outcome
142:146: 38.2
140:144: 38.3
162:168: 40.2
